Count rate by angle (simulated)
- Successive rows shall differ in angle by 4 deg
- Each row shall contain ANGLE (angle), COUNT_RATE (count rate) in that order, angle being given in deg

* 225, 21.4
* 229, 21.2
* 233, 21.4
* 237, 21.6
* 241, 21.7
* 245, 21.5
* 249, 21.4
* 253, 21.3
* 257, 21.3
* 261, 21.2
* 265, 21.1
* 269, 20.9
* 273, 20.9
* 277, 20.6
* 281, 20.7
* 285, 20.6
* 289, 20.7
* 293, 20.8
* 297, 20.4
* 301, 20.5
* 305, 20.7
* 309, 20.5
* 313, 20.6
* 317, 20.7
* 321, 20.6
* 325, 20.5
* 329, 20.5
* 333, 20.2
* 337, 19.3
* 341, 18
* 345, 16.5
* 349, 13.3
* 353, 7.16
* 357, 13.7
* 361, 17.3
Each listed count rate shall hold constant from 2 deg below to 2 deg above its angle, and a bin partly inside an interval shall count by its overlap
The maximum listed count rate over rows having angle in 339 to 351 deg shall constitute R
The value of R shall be 18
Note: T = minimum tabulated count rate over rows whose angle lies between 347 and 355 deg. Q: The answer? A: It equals 7.16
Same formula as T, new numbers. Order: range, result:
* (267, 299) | 20.4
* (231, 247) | 21.4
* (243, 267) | 21.1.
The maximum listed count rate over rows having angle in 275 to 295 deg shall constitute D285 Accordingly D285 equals 20.8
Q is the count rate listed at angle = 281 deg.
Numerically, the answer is 20.7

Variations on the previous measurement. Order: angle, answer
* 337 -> 19.3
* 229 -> 21.2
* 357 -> 13.7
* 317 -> 20.7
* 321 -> 20.6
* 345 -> 16.5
